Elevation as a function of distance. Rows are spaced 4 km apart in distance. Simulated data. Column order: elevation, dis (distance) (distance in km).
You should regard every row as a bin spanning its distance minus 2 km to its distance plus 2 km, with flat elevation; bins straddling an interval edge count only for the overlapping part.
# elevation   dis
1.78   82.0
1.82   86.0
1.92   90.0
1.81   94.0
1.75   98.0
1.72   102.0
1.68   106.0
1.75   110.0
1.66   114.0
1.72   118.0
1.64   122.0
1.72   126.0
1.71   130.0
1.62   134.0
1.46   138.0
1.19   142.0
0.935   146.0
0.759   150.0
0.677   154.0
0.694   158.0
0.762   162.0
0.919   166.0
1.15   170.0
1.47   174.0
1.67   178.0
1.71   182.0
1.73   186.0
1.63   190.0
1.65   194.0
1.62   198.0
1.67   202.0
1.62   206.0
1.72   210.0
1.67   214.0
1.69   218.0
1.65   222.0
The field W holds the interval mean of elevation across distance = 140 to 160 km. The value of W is 0.851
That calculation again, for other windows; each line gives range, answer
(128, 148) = 1.38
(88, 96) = 1.86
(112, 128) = 1.69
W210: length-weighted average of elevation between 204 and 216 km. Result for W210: 1.67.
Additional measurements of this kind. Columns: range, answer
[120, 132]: 1.69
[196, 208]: 1.64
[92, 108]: 1.74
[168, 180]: 1.43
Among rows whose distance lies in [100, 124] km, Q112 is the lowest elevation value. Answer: 1.64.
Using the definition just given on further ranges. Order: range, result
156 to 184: 0.694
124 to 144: 1.19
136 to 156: 0.677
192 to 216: 1.62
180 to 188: 1.71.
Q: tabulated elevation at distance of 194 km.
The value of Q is 1.65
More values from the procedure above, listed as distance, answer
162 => 0.762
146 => 0.935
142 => 1.19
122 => 1.64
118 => 1.72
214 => 1.67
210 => 1.72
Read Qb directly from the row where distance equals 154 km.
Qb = 0.677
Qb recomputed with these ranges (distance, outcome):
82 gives 1.78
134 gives 1.62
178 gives 1.67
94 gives 1.81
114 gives 1.66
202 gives 1.67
